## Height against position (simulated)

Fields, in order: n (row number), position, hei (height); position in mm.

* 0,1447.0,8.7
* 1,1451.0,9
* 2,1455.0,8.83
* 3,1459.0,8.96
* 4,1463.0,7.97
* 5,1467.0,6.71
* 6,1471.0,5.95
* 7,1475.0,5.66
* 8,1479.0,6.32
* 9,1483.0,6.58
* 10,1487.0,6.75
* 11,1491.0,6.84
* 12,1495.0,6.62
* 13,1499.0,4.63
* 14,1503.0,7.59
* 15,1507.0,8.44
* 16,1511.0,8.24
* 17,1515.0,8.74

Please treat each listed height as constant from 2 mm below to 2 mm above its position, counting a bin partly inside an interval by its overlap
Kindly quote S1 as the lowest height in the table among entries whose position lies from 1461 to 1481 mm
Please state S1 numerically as 5.66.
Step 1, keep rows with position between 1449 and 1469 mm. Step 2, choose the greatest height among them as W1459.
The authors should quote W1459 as 9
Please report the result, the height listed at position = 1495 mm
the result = 6.62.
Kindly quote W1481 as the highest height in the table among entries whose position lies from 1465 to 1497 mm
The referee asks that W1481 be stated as 6.84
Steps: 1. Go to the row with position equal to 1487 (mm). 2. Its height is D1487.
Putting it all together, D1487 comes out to 6.75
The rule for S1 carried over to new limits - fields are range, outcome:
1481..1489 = 6.58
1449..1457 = 8.83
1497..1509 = 4.63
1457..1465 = 7.97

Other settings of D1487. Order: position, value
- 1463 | 7.97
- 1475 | 5.66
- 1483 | 6.58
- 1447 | 8.7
